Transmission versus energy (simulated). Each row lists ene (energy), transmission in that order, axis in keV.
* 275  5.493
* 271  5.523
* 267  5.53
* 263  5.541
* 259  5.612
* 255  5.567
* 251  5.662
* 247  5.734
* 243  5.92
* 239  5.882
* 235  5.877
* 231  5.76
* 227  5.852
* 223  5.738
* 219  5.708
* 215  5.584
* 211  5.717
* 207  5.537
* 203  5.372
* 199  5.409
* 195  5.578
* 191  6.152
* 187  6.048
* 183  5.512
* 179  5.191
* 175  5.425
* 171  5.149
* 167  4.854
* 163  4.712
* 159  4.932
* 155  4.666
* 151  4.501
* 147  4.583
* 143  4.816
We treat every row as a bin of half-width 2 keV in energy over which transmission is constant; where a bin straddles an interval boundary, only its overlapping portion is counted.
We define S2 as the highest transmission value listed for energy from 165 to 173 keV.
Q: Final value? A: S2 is 5.149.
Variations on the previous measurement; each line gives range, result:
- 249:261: 5.662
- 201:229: 5.852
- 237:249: 5.92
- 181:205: 6.152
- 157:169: 4.932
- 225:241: 5.882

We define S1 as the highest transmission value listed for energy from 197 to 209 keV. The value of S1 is 5.537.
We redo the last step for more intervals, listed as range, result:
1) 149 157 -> 4.666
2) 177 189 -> 6.048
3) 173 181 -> 5.425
